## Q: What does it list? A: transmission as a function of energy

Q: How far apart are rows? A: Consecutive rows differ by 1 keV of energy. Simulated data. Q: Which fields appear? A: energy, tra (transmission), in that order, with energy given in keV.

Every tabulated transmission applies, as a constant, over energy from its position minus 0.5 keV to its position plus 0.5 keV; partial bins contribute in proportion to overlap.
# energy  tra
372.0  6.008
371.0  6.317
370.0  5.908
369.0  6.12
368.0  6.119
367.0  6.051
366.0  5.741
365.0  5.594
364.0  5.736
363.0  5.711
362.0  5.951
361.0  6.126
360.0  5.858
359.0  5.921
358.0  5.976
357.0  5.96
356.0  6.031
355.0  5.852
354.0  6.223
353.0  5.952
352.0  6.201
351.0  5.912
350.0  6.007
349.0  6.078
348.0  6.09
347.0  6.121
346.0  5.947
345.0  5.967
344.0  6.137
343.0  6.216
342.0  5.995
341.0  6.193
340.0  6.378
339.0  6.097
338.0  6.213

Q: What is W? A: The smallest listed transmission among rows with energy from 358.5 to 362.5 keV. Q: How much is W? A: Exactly 5.858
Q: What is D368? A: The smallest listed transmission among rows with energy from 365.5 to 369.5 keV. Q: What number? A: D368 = 5.741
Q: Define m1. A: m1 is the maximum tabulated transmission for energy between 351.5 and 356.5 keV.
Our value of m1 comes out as 6.223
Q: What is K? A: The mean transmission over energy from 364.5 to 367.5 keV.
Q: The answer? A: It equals 5.8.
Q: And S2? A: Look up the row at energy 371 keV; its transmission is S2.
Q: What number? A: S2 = 6.317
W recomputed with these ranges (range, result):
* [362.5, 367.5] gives 5.594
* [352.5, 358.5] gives 5.852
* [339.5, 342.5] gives 5.995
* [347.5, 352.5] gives 5.912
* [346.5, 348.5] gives 6.09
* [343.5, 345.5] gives 5.967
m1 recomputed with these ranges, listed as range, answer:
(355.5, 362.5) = 6.126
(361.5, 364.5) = 5.951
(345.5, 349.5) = 6.121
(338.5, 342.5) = 6.378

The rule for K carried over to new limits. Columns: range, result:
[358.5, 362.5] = 5.96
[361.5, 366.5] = 5.75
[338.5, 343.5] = 6.18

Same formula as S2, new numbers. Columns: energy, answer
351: 5.912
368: 6.119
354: 6.223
